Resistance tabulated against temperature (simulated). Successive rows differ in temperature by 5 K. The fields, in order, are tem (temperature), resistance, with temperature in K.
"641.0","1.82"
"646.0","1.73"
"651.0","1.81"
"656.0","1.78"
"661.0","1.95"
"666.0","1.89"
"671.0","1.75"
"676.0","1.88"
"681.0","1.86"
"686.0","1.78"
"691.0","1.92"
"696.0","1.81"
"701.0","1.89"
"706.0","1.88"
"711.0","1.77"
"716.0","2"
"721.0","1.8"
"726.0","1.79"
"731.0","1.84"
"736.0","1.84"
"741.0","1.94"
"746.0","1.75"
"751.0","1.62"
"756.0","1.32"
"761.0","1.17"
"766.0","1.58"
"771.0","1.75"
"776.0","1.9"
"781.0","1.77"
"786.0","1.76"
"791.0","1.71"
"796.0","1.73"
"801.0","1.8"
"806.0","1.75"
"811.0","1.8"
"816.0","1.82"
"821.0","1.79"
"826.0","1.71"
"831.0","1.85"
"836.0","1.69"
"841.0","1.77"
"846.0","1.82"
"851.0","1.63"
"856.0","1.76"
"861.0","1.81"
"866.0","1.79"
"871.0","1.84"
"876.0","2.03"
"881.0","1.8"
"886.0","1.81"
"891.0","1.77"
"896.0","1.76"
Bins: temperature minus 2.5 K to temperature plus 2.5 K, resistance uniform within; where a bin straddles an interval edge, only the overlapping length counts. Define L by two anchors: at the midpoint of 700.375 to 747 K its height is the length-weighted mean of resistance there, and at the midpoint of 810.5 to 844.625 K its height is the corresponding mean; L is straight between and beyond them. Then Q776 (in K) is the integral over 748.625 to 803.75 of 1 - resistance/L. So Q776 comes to 5.0 K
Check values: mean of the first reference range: 1.85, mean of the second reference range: 1.78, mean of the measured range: 1.65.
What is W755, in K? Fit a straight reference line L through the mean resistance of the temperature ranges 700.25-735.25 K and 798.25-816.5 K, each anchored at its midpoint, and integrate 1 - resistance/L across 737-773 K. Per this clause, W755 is 4.5 K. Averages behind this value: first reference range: 1.85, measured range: 1.6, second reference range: 1.79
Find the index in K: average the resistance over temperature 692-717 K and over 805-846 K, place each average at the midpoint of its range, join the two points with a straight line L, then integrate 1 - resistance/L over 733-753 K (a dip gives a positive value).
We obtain 0.5 K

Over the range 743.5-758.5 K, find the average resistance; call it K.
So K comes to 1.56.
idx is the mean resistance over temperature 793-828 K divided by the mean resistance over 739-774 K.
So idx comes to 1.1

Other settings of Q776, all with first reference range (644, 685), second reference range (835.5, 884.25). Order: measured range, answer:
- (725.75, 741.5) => -0.3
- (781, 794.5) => 0.5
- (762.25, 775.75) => 1.2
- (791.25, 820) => 0.5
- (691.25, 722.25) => -0.7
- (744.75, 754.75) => 1.0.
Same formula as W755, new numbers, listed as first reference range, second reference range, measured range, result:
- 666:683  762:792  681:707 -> -0.6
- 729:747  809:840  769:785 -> 0.1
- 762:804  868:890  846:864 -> 0.8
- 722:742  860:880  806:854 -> 2.5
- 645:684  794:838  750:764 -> 3.5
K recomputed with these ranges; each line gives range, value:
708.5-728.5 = 1.84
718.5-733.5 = 1.81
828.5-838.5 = 1.77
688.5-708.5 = 1.88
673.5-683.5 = 1.87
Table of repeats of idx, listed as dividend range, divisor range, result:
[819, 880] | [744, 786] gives 1.11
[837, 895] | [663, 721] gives 0.97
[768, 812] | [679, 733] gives 0.96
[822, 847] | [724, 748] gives 0.96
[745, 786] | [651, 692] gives 0.87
